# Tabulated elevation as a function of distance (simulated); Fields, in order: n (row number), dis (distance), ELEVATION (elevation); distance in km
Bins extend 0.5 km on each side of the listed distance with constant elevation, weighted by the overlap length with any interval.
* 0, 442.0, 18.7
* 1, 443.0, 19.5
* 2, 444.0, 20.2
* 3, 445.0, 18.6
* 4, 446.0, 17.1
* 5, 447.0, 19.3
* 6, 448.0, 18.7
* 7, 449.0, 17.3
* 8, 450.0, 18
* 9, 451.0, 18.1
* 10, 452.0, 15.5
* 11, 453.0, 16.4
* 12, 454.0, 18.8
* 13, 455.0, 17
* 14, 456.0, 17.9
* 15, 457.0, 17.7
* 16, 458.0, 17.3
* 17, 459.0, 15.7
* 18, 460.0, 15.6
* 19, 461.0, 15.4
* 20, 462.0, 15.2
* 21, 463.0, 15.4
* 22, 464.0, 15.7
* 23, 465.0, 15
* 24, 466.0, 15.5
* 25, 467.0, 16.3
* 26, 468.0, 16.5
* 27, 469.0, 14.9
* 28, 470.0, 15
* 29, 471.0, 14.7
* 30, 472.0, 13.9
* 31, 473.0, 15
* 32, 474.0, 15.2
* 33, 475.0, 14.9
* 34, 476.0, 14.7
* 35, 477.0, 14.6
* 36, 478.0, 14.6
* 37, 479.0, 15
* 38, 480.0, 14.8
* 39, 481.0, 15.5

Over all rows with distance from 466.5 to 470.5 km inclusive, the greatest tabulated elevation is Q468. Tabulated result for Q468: 16.5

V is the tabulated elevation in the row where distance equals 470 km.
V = 15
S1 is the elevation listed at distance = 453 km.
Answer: 16.4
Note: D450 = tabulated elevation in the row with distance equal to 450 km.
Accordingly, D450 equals 18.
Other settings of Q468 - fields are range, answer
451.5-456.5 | 18.8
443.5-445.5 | 20.2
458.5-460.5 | 15.7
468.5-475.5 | 15.2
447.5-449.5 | 18.7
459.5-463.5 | 15.6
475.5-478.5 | 14.7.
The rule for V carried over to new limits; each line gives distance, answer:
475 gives 14.9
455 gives 17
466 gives 15.5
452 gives 15.5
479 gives 15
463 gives 15.4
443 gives 19.5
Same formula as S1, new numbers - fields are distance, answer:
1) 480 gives 14.8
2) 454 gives 18.8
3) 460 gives 15.6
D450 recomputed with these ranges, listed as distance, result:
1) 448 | 18.7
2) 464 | 15.7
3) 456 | 17.9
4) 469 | 14.9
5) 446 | 17.1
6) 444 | 20.2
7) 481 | 15.5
